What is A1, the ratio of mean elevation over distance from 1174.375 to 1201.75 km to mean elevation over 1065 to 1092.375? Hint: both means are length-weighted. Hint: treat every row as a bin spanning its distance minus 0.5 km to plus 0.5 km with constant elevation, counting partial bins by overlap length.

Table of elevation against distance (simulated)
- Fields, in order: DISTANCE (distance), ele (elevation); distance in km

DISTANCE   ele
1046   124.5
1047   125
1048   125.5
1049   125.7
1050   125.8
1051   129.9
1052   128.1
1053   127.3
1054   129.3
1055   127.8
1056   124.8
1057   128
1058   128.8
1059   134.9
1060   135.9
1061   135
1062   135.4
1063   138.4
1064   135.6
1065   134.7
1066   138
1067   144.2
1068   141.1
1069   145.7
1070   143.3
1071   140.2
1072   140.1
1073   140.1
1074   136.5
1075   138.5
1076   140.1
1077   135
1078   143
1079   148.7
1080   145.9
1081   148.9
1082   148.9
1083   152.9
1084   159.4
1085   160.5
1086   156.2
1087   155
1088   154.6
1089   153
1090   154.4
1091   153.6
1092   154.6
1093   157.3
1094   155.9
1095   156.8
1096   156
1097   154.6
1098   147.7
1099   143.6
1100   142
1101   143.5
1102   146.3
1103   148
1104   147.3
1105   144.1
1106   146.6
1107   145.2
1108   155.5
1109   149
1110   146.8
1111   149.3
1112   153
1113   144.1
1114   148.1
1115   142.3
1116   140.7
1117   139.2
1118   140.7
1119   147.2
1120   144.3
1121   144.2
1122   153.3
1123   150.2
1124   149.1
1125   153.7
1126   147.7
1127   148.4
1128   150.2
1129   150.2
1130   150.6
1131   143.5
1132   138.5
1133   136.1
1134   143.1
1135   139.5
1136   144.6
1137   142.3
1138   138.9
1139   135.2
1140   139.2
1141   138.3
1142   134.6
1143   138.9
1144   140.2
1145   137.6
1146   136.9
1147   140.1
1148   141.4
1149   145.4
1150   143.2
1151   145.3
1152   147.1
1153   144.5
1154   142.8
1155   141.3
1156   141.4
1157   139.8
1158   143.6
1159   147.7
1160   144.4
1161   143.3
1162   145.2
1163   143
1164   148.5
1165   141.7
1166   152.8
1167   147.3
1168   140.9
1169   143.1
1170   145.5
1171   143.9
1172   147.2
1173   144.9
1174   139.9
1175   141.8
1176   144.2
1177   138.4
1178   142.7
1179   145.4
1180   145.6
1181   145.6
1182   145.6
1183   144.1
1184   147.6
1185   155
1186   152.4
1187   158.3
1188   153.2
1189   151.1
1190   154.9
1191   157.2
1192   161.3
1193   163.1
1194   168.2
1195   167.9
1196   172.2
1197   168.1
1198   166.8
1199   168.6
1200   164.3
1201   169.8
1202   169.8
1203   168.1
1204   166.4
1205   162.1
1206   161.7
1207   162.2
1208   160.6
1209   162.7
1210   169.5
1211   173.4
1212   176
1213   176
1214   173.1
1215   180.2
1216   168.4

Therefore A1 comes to 1.06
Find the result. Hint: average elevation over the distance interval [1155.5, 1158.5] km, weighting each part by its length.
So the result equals 142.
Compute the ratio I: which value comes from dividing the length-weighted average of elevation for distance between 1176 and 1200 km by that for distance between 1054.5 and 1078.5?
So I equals 1.13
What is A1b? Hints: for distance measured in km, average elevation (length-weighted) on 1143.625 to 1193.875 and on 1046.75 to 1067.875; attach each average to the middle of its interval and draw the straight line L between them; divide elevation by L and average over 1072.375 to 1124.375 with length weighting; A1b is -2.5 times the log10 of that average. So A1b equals -0.09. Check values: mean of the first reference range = 132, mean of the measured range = 148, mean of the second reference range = 146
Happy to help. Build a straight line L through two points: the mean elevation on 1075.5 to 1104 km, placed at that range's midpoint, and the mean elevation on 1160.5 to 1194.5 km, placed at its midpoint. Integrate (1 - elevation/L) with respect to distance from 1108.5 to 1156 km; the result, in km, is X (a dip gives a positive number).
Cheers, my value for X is 1.8 km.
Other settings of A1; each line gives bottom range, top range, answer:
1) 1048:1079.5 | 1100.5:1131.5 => 1.09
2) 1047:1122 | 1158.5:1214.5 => 1.08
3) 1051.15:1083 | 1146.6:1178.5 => 1.04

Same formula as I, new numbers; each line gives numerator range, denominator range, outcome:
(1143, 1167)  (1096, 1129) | 0.97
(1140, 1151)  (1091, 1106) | 0.93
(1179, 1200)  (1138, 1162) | 1.11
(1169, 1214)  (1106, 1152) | 1.09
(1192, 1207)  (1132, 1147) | 1.20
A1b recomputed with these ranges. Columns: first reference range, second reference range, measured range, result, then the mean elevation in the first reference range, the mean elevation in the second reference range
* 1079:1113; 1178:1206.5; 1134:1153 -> 0.104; 151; 159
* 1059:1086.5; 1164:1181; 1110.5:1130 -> -0.028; 143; 144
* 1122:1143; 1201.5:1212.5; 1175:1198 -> 0.046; 144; 167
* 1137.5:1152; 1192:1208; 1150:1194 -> 0.042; 140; 166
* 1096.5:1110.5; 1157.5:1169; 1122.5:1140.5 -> 0.013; 147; 145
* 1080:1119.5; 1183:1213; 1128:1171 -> 0.101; 150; 163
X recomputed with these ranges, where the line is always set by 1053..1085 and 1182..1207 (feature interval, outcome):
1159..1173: 1.0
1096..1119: -0.1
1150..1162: 0.8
